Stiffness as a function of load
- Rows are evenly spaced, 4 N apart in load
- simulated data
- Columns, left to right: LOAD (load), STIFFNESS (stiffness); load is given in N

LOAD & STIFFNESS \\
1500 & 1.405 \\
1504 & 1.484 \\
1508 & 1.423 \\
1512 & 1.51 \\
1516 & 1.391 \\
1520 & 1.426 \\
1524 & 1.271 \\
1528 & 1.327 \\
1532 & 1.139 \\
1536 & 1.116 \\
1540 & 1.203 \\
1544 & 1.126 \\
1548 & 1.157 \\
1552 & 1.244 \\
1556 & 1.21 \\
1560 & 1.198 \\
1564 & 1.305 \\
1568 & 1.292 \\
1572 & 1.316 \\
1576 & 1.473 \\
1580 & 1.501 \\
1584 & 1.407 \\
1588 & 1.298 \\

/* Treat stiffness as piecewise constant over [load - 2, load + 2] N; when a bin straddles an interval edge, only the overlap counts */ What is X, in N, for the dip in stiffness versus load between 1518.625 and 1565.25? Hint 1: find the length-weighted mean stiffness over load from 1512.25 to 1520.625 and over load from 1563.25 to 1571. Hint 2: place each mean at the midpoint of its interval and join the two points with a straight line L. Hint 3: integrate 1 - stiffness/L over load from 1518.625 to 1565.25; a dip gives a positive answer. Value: 4.8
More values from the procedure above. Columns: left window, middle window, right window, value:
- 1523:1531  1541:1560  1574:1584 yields 2.5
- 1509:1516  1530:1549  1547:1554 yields 2.0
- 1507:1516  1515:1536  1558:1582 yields 2.1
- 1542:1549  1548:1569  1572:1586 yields 0.3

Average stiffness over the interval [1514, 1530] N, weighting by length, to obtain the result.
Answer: 1.35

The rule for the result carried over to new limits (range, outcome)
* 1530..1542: 1.15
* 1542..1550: 1.14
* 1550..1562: 1.22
